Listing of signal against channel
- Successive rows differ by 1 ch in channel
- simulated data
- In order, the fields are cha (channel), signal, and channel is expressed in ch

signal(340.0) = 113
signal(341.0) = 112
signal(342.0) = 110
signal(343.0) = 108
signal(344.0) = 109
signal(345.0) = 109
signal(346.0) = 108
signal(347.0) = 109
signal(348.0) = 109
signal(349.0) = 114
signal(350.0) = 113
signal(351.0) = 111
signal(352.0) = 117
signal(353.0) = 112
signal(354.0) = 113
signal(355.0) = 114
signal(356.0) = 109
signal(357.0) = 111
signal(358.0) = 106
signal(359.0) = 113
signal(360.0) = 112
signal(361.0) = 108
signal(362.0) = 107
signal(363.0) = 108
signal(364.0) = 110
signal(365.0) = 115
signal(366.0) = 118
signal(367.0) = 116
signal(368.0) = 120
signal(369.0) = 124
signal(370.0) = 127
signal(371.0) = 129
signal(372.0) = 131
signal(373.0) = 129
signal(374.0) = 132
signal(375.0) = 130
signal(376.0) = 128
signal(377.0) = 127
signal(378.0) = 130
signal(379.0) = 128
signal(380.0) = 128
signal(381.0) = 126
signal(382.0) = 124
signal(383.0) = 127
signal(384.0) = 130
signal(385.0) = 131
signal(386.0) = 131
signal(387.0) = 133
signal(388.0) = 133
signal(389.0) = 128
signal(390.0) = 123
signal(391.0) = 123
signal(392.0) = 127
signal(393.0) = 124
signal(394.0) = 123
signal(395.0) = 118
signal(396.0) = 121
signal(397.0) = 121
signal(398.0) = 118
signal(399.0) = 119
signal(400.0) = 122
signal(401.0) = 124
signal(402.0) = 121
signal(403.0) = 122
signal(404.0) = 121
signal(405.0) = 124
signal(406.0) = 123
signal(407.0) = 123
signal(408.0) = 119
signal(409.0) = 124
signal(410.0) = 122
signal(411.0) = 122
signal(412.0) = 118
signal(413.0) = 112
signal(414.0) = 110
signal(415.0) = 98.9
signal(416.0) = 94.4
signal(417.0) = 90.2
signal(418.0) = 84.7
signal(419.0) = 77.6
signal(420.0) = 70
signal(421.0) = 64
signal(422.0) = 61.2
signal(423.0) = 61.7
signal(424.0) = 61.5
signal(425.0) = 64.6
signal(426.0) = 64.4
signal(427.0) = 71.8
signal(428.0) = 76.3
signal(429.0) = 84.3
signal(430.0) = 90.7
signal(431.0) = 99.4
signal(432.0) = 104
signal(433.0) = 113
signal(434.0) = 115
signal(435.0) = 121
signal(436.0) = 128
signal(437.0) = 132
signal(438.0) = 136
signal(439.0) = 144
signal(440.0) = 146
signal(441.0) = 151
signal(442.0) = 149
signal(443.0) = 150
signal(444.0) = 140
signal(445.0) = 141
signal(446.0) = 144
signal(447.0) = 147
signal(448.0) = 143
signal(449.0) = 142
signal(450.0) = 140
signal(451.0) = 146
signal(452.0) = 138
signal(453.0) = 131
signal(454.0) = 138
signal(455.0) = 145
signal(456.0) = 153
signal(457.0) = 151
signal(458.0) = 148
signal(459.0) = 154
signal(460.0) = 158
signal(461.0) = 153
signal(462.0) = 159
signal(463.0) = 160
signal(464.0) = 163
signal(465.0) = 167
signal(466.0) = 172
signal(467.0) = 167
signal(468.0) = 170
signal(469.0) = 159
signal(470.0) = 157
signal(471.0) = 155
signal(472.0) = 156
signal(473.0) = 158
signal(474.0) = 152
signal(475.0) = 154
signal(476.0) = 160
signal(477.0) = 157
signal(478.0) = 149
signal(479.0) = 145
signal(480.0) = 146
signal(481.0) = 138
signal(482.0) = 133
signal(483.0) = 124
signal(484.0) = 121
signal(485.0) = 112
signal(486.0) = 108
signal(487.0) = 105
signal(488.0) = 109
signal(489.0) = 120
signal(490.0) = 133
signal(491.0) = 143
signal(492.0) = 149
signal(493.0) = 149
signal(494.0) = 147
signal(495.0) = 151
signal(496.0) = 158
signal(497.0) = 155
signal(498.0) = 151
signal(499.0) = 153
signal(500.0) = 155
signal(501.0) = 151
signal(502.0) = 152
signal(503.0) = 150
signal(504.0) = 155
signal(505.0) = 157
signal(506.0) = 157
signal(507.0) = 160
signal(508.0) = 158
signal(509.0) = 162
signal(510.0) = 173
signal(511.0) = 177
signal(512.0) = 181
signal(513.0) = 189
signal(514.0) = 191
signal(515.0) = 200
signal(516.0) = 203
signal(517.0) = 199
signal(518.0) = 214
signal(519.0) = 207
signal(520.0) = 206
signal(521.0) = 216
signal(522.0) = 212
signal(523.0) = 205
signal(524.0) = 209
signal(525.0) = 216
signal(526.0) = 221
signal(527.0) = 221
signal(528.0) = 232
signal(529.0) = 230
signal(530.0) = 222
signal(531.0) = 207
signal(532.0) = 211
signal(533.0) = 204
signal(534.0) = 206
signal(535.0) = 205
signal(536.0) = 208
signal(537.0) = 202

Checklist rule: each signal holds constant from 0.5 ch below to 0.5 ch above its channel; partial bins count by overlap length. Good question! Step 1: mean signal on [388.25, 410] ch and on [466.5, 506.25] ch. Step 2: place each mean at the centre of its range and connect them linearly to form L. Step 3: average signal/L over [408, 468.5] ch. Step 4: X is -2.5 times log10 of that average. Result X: 0.09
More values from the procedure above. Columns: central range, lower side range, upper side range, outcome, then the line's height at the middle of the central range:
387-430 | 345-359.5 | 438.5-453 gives 0.23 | 131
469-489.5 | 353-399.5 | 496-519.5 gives 0.16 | 161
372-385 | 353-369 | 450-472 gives -0.08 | 120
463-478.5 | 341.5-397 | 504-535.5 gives 0.08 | 172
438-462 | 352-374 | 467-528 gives 0.01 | 147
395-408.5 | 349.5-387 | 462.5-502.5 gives 0.06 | 128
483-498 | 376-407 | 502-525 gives 0.29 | 174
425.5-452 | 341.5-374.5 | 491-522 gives 0.18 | 145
